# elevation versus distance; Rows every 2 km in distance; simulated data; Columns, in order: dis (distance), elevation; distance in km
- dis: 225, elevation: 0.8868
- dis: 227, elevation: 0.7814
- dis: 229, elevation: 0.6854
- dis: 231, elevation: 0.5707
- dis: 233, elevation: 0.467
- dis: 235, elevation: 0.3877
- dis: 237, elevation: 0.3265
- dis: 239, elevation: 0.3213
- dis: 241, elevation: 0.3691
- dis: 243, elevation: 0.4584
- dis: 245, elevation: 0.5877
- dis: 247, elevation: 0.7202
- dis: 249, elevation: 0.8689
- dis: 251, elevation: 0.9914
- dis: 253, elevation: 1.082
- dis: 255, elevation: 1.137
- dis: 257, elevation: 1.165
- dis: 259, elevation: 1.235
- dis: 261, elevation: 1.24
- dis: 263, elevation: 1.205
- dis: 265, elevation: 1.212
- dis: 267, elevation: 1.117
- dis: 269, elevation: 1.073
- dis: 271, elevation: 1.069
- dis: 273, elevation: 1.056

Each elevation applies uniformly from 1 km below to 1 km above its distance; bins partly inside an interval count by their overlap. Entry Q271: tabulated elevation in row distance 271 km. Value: 1.069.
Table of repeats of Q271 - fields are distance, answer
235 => 0.3877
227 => 0.7814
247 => 0.7202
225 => 0.8868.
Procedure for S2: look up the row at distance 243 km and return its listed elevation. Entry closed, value 0.4584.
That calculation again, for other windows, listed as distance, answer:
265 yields 1.212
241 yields 0.3691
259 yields 1.235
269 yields 1.073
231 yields 0.5707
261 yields 1.24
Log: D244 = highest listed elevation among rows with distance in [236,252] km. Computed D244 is 0.9914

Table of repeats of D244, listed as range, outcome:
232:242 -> 0.467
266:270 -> 1.117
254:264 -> 1.24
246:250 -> 0.8689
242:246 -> 0.5877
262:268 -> 1.212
